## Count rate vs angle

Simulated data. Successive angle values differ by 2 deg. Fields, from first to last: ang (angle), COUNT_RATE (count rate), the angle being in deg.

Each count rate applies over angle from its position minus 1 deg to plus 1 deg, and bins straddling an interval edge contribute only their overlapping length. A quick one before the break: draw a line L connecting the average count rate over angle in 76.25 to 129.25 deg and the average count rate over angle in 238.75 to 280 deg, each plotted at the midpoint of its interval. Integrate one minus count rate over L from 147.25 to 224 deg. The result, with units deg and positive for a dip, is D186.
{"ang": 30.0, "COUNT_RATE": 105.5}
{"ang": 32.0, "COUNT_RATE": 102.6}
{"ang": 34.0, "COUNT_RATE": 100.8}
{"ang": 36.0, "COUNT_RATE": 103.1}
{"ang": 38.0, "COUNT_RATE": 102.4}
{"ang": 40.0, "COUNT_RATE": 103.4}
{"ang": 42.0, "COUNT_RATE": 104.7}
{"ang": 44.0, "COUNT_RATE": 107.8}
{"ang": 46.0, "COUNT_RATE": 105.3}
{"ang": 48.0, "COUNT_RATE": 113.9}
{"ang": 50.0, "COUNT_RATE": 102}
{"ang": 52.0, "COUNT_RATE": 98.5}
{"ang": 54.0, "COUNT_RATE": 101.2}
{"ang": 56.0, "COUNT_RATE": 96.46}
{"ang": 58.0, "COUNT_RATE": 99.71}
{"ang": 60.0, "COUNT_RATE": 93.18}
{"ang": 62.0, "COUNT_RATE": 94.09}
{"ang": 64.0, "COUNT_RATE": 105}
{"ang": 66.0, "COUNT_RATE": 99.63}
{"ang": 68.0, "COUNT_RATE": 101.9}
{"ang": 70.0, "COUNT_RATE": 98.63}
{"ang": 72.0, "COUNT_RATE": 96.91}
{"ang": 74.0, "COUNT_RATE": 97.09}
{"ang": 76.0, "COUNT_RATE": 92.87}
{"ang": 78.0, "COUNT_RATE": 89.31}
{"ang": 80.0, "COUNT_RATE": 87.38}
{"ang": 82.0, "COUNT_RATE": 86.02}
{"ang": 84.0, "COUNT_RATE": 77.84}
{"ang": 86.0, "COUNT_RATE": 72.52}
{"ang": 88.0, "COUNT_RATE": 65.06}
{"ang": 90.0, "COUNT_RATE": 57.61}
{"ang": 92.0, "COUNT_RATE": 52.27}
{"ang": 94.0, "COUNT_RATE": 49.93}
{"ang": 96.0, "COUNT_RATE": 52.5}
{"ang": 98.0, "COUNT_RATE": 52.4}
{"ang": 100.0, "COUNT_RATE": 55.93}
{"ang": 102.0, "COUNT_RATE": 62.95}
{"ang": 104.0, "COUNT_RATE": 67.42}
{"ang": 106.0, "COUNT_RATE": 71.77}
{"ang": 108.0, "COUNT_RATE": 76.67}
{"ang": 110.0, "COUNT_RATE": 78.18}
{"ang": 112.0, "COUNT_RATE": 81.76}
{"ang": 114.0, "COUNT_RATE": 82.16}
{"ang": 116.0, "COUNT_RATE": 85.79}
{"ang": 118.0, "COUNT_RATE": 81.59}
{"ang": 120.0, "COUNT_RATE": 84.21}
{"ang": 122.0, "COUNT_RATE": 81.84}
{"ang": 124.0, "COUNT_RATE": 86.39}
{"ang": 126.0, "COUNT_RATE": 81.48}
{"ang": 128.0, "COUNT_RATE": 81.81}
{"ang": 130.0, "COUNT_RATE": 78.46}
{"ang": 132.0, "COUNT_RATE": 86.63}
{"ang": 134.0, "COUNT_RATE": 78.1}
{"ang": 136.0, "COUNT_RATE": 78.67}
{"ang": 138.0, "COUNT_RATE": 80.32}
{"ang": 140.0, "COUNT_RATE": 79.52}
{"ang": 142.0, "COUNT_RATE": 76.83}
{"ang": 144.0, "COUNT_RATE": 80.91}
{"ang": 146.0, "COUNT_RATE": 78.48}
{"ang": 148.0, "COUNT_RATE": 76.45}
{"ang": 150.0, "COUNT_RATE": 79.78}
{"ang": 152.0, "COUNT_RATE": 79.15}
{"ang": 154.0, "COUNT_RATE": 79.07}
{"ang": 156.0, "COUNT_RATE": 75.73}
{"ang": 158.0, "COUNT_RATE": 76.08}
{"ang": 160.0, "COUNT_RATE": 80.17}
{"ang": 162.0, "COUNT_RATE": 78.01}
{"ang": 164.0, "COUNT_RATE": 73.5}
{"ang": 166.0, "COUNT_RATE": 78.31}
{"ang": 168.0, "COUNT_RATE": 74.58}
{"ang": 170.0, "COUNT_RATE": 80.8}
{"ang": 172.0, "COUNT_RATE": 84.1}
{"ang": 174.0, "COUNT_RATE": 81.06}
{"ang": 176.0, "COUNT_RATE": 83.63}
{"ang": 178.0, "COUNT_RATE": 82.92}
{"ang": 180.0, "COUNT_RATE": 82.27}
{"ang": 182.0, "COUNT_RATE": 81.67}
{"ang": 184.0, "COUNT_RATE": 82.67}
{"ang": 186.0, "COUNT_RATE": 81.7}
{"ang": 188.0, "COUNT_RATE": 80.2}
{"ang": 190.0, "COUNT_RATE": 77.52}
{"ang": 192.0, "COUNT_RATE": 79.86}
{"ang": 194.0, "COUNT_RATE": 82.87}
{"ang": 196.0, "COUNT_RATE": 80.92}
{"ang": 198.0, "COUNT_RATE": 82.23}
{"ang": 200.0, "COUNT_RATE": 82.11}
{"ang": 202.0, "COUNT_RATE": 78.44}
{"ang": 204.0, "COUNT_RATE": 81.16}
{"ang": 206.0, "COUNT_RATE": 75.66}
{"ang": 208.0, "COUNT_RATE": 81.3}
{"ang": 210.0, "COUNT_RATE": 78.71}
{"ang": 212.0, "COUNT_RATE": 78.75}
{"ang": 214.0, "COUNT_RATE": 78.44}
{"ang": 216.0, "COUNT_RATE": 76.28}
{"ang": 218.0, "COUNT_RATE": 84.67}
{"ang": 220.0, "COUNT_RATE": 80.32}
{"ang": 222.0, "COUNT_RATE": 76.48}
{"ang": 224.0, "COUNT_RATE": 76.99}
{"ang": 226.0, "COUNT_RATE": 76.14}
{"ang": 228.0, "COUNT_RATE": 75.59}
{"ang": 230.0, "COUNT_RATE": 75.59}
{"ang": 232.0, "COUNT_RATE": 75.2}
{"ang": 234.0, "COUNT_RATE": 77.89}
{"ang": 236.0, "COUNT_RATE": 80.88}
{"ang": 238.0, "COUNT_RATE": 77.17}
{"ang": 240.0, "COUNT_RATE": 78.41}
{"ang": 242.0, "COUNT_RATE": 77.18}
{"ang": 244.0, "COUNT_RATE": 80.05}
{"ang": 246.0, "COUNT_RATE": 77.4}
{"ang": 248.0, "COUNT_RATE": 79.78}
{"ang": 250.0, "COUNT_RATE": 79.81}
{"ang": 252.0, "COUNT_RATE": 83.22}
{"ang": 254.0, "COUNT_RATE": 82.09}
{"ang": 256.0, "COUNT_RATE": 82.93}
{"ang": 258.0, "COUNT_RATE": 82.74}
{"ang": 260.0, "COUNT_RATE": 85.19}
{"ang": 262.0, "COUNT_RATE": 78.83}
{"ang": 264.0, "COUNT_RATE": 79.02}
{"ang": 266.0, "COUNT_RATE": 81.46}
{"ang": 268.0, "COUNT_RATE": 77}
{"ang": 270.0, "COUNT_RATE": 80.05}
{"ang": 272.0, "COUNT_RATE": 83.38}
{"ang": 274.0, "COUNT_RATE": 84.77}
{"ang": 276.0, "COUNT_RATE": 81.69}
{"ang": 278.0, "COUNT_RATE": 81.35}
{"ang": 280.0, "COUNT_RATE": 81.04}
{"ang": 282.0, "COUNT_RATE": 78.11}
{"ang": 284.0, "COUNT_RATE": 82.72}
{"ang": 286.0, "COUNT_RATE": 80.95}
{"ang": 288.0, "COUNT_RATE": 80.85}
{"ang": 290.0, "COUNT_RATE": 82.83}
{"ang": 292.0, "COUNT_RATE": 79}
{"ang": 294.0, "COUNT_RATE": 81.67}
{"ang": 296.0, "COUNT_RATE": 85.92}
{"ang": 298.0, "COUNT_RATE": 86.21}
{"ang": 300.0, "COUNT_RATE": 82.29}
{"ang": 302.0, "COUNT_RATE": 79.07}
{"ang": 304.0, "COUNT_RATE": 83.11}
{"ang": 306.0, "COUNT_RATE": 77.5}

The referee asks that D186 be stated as -2.3 deg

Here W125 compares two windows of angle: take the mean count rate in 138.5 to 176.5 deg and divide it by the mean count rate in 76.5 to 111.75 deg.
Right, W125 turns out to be 1.15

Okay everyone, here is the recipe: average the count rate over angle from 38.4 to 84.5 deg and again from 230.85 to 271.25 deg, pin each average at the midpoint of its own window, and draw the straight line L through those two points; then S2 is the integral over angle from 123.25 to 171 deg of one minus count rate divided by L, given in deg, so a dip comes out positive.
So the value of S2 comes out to 5.7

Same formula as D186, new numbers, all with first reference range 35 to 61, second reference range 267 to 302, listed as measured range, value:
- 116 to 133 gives 2.3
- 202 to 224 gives 2.2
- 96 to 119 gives 6.1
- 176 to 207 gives 3.1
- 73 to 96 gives 5.8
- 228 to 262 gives 2.2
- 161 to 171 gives 1.6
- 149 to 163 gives 2.2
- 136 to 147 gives 1.8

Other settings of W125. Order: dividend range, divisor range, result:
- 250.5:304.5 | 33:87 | 0.84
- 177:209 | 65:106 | 1.07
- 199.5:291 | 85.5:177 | 1.06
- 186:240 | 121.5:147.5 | 0.98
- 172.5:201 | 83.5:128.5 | 1.15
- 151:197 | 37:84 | 0.81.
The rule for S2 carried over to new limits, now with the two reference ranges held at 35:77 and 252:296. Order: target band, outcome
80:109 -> 9.6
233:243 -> 0.8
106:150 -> 6.5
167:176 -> 1.0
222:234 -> 1.3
